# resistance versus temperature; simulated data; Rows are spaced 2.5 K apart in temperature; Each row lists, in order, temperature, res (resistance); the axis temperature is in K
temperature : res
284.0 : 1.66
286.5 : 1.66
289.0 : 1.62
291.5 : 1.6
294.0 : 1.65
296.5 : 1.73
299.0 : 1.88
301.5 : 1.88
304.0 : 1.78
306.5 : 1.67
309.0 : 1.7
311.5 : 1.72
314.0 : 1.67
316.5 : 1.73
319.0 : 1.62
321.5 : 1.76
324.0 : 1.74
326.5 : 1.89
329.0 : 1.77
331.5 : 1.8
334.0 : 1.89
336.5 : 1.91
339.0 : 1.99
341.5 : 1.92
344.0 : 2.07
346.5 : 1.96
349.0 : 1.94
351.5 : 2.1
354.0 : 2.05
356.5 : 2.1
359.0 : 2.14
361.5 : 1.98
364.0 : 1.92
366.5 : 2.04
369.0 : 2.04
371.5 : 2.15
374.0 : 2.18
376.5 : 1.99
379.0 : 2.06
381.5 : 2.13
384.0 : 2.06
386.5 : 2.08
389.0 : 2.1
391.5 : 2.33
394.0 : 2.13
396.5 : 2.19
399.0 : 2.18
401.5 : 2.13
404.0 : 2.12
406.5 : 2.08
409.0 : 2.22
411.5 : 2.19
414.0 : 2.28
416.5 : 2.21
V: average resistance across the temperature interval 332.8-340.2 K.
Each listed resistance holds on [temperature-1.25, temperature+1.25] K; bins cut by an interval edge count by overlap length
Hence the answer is 1.93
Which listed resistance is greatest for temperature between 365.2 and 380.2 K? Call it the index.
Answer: 2.18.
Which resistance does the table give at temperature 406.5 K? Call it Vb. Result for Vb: 2.08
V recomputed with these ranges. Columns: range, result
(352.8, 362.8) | 2.07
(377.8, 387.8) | 2.08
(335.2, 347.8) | 1.97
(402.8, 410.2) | 2.14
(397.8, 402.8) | 2.15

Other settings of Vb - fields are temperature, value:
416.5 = 2.21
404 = 2.12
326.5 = 1.89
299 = 1.88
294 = 1.65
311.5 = 1.72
